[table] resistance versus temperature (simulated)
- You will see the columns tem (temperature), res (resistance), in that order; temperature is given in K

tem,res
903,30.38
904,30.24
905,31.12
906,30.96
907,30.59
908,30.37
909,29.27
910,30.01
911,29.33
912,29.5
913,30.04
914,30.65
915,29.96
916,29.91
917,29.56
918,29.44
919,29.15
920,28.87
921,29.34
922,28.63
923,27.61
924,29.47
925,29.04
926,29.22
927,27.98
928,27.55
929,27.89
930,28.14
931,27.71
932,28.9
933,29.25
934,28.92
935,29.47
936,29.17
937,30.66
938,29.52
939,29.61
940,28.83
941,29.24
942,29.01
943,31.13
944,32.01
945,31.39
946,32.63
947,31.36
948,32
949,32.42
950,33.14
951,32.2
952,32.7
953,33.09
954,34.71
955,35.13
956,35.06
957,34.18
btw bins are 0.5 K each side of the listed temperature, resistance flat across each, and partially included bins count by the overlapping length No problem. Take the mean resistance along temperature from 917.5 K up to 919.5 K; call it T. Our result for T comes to 29.3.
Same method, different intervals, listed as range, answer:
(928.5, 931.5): 27.9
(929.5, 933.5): 28.5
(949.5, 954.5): 33.2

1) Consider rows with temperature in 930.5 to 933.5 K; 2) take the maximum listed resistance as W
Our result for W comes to 29.25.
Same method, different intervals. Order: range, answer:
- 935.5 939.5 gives 30.66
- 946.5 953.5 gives 33.14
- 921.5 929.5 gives 29.47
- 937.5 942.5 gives 29.61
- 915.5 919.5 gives 29.91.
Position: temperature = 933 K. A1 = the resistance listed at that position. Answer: 29.25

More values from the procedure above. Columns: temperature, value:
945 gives 31.39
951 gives 32.2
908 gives 30.37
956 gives 35.06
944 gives 32.01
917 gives 29.56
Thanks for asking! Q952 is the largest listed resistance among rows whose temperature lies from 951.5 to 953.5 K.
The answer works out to 33.09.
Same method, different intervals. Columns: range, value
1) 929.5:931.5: 28.14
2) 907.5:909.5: 30.37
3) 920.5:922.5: 29.34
